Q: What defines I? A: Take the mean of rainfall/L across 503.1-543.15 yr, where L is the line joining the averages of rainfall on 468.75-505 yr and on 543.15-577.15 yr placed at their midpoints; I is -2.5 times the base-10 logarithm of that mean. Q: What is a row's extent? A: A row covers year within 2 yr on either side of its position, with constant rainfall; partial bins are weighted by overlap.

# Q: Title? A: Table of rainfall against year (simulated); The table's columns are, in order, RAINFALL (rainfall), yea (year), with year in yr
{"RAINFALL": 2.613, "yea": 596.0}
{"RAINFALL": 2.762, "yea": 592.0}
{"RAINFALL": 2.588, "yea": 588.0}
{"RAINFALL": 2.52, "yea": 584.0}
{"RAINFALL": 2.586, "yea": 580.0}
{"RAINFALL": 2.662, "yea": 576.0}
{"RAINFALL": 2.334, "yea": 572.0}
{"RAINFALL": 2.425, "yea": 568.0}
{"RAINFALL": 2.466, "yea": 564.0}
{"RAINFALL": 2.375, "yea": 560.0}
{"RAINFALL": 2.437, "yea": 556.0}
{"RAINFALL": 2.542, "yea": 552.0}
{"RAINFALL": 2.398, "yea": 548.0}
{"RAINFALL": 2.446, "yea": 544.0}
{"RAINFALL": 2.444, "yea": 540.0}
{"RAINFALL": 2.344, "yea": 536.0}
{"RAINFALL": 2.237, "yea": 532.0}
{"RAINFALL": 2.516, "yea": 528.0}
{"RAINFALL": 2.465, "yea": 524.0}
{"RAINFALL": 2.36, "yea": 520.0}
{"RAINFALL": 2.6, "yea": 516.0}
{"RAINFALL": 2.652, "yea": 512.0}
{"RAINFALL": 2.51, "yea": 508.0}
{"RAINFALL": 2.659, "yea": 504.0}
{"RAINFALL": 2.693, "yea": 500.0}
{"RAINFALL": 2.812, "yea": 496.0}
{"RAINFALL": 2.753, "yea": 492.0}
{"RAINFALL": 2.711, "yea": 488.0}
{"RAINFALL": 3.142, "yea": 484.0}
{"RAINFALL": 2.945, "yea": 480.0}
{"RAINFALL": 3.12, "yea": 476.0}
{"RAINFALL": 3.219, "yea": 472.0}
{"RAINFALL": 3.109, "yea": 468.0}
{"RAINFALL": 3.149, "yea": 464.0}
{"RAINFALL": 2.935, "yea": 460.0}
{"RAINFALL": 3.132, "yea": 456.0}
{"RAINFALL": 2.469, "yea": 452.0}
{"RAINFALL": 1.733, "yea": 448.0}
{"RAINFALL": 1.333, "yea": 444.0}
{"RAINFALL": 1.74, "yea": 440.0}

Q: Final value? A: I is 0.09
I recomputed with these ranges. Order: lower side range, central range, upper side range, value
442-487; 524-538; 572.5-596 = 0.13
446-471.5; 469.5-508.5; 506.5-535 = -0.09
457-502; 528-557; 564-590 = 0.11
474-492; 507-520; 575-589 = 0.11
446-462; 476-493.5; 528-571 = -0.16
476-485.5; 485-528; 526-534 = 0.03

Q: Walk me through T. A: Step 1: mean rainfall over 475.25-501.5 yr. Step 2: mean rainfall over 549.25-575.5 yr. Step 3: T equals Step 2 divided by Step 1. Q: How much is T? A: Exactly 0.8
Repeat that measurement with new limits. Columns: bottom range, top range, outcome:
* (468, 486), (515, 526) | 0.79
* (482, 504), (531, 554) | 0.86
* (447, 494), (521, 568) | 0.84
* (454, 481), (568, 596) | 0.83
